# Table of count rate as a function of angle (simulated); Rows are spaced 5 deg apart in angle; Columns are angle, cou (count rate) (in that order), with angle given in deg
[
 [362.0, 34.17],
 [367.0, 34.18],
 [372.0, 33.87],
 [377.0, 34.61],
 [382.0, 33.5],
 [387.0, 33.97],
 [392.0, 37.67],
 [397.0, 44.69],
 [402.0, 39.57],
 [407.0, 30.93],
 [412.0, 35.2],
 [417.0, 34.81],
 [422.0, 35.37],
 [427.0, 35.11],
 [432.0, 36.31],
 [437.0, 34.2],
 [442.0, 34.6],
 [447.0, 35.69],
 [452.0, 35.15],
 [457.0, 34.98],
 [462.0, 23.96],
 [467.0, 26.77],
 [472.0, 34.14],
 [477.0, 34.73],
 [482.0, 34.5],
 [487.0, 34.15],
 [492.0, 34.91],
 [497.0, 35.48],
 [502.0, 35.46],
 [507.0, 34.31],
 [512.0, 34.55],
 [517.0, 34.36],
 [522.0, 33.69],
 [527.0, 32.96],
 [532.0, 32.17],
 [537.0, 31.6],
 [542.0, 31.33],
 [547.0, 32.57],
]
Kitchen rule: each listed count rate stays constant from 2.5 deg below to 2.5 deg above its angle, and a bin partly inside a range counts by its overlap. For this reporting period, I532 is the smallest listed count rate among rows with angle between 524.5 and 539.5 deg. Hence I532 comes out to 31.6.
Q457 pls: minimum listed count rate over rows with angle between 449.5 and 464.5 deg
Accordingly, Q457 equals 23.96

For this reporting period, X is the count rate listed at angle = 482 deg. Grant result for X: 34.5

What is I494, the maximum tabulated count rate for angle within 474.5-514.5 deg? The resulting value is 35.48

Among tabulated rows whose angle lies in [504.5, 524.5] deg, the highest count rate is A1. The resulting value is 34.55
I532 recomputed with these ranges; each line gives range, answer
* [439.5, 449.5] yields 34.6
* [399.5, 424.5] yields 30.93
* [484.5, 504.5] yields 34.15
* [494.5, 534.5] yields 32.17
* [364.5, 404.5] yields 33.5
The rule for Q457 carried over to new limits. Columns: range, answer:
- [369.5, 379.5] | 33.87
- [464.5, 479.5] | 26.77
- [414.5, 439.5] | 34.2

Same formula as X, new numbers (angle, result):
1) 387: 33.97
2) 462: 23.96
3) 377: 34.61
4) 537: 31.6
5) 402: 39.57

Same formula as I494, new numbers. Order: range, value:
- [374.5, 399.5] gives 44.69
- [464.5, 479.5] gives 34.73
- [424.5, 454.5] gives 36.31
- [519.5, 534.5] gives 33.69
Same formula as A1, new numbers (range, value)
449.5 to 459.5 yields 35.15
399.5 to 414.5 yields 39.57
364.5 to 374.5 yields 34.18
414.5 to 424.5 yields 35.37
